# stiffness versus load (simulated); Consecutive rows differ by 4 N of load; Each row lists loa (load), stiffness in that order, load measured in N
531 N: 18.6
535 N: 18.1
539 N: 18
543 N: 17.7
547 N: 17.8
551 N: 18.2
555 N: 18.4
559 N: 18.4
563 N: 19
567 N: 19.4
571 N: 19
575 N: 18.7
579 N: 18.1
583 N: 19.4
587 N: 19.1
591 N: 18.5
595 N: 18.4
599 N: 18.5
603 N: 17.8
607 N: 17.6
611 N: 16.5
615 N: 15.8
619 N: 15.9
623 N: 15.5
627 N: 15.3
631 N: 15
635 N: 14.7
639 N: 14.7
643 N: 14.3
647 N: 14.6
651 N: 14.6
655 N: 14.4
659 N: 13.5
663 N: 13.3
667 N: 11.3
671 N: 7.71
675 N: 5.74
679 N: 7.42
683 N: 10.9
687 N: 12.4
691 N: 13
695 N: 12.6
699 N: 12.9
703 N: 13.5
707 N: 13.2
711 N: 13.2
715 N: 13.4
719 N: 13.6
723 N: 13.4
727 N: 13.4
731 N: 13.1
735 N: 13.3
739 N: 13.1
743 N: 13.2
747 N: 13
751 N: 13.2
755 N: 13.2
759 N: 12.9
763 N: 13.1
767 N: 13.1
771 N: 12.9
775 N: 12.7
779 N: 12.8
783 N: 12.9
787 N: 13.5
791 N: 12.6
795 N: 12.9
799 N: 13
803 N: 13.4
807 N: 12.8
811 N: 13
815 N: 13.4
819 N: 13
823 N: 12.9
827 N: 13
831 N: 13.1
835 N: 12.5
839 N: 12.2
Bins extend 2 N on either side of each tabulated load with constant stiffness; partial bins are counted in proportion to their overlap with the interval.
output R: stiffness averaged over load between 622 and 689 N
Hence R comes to 12.6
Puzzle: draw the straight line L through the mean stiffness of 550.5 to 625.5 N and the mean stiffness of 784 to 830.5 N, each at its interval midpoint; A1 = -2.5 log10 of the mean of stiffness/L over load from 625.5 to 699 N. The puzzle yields 0.29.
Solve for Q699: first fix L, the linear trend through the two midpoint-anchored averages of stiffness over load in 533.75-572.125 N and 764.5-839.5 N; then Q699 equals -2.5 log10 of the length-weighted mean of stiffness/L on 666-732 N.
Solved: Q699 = 0.27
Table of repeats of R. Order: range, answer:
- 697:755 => 13.2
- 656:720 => 11.7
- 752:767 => 13.1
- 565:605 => 18.7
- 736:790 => 13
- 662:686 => 9.36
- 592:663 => 15.7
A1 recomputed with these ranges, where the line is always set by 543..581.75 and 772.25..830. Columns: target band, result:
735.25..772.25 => 0.08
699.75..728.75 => 0.13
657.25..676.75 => 0.48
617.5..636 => 0.12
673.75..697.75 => 0.42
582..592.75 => -0.06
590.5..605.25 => -0.03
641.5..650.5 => 0.15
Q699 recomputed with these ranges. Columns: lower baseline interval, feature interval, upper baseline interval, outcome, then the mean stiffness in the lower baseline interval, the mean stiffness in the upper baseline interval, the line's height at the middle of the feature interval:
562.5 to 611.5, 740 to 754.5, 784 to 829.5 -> 0.11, 18.5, 13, 14.5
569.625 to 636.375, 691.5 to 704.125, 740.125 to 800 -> 0.15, 17.3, 13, 14.9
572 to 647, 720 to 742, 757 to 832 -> 0.08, 16.8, 13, 14.3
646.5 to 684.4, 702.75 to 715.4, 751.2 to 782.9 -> -0.11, 11.2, 13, 12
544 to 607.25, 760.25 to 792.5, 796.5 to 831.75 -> 0.08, 18.5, 13.1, 13.9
